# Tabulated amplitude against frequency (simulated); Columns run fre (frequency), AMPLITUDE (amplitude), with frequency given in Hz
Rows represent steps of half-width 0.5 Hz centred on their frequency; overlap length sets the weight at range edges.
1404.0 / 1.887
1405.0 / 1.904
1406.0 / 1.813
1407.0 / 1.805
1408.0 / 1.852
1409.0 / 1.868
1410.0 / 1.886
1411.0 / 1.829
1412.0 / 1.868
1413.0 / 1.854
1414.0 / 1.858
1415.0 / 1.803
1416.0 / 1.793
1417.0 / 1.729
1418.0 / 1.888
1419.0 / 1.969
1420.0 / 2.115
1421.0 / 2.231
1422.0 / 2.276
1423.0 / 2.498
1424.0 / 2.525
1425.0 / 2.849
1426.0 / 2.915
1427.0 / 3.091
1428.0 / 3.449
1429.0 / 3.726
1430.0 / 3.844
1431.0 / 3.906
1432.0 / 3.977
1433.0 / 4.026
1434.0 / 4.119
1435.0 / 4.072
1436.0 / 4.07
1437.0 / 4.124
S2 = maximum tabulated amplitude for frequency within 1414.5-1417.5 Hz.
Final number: 1.803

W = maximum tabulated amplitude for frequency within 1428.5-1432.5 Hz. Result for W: 3.977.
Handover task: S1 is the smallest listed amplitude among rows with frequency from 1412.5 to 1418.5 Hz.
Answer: 1.729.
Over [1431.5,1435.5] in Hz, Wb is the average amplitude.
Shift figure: 4.05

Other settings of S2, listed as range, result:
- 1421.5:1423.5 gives 2.498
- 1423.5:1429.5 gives 3.726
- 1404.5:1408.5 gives 1.904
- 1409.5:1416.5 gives 1.886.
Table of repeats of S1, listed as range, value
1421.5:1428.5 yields 2.276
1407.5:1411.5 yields 1.829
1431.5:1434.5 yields 3.977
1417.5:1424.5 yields 1.888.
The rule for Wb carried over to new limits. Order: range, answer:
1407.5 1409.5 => 1.86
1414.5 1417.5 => 1.78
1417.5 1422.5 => 2.1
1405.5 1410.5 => 1.84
